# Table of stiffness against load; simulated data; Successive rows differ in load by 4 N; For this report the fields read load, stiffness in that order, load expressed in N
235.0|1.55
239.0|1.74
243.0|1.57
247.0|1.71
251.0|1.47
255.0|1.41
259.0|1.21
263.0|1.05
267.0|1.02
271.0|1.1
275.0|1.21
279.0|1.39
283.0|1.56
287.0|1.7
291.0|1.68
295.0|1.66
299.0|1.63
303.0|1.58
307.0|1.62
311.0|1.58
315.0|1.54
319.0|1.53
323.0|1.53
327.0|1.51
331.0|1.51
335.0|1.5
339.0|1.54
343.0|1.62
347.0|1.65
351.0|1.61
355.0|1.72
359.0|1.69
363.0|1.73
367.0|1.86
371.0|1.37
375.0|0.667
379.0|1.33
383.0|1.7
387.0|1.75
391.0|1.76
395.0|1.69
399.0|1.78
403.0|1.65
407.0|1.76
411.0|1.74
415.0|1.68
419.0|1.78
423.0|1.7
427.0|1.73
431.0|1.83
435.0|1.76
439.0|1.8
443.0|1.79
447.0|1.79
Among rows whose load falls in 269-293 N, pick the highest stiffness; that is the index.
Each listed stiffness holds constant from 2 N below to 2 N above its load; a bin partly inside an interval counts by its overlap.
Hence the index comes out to 1.7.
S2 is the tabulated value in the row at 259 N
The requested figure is 1.21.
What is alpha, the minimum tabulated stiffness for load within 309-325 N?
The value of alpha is 1.53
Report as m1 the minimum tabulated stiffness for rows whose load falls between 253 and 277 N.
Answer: 1.02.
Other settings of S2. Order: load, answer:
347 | 1.65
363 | 1.73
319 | 1.53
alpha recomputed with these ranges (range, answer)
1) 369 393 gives 0.667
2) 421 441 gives 1.7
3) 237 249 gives 1.57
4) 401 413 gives 1.65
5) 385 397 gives 1.69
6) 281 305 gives 1.56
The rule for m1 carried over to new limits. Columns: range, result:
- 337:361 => 1.54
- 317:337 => 1.5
